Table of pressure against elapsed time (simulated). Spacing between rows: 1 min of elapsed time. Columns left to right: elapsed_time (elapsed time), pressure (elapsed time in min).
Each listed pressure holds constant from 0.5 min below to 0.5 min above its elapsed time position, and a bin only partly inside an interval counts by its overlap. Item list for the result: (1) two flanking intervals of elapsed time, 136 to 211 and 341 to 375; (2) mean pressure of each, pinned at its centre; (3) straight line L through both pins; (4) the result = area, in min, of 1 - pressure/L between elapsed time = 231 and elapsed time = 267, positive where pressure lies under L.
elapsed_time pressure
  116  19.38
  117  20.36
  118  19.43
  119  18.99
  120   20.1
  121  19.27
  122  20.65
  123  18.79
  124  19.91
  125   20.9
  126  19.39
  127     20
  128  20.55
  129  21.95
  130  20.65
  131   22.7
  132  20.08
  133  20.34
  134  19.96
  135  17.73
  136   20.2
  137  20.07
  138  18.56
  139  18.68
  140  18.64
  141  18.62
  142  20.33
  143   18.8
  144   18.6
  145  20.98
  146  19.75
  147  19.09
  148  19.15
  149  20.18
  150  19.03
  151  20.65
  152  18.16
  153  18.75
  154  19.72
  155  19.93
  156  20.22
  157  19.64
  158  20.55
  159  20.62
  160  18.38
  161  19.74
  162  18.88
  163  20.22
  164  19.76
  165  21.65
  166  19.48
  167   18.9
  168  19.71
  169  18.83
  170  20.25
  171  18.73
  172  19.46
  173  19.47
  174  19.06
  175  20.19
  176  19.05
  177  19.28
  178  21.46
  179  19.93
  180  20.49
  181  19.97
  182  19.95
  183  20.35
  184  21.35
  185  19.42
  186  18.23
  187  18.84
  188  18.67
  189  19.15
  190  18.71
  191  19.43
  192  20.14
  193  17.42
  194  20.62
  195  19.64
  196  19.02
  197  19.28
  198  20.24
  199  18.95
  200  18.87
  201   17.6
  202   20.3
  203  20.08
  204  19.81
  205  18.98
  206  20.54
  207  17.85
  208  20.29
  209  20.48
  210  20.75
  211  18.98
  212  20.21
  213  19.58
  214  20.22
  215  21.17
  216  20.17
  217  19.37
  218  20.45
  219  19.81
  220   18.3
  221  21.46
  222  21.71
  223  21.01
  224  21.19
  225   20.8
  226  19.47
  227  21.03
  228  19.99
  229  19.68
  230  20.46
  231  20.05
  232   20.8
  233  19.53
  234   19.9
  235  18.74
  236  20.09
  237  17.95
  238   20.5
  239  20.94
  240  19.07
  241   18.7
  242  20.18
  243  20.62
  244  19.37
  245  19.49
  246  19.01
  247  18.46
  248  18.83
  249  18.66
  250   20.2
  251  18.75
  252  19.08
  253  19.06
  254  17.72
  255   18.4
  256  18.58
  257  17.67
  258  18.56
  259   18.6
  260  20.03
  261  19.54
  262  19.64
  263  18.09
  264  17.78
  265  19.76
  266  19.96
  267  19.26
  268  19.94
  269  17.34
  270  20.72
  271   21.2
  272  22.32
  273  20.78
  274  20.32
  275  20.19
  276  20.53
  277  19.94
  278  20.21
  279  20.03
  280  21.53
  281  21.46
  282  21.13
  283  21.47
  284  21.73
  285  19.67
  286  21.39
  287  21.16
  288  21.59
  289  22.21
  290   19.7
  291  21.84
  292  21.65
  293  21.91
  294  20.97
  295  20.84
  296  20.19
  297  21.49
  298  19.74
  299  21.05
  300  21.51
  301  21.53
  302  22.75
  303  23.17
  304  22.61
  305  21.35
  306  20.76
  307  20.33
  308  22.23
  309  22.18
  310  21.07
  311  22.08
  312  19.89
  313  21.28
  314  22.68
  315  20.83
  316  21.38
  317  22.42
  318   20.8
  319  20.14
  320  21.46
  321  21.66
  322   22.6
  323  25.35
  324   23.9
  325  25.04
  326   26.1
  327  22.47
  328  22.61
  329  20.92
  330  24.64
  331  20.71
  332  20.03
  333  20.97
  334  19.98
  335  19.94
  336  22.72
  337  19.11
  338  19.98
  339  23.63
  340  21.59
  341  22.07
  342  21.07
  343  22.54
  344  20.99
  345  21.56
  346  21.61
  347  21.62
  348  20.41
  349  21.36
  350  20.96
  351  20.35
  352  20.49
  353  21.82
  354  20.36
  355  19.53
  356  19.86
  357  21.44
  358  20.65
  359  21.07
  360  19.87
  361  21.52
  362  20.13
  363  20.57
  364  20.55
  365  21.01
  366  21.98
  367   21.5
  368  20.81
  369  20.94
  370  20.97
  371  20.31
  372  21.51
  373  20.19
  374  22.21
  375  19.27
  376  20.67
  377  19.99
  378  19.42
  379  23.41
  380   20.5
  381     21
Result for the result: 1.6 min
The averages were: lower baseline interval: 19.5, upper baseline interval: 21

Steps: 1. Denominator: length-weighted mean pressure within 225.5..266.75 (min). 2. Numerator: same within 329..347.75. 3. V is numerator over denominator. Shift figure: 1.10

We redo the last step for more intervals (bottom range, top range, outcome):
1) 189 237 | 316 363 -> 1.08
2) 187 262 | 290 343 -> 1.11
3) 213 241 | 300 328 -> 1.10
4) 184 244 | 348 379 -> 1.05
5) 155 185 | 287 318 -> 1.08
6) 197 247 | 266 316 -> 1.06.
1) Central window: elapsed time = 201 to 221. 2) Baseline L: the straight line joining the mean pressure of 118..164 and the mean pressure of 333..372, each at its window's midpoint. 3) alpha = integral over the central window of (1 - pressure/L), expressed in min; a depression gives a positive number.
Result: 0.30 min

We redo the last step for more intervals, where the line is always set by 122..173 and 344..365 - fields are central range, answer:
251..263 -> 0.90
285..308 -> -0.94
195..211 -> 0.39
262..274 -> 0.35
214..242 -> 0.07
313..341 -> -1.79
